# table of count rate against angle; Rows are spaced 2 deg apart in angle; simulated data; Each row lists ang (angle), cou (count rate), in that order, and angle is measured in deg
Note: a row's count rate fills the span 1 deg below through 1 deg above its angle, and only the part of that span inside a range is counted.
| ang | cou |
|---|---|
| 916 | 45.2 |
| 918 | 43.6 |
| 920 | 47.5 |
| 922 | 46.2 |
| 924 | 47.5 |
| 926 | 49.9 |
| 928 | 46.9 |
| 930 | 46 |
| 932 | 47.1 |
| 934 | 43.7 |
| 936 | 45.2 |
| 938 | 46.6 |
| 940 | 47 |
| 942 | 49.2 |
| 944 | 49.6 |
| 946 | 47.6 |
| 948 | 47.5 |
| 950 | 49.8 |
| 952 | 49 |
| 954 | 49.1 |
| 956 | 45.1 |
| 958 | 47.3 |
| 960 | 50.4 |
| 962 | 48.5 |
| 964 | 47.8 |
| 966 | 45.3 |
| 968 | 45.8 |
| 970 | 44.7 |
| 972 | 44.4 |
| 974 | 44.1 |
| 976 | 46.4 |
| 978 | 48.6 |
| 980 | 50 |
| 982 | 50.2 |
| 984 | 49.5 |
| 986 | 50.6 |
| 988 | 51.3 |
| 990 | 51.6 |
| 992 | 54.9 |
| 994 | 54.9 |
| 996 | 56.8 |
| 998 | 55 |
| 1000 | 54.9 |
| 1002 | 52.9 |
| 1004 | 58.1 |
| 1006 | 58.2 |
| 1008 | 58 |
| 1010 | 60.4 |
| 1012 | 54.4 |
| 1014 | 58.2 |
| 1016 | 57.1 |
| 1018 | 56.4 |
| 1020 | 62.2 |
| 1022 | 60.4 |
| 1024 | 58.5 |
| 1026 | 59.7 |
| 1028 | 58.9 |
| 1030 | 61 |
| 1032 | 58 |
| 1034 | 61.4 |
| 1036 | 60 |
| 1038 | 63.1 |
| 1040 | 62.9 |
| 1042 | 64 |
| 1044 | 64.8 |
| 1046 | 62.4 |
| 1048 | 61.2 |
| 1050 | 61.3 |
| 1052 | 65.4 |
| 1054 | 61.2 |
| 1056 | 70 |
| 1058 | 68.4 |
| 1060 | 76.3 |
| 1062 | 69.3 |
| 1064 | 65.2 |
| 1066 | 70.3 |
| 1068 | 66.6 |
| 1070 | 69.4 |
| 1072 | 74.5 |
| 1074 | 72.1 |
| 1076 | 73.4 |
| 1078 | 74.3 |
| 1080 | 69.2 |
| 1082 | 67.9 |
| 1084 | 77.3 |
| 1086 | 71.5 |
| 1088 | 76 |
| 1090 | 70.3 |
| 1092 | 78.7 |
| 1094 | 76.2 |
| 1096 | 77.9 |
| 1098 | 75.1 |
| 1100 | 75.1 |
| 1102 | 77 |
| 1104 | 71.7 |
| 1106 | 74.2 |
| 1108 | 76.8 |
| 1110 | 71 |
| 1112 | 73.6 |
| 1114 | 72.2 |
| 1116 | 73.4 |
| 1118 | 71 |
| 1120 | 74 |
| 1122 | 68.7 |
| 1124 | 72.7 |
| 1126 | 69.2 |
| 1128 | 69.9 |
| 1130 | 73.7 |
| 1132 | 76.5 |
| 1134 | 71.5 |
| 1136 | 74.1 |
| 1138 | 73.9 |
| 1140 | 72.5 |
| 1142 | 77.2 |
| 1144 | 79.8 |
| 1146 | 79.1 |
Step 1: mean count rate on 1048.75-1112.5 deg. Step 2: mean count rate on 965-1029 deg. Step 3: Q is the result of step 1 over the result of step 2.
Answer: 1.34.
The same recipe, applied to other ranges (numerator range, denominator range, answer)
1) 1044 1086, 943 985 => 1.44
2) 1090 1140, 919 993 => 1.54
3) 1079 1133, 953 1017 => 1.43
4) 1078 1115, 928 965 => 1.56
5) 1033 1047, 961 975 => 1.37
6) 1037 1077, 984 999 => 1.26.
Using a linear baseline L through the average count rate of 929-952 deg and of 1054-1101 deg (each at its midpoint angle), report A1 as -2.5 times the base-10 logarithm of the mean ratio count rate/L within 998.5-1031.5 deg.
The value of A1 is 0.051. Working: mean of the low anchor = 47.3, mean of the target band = 58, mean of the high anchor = 72.2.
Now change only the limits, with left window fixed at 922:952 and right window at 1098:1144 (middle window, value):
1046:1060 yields -0.025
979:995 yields 0.058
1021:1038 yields 0.009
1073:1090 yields -0.074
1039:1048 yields -0.014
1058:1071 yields -0.065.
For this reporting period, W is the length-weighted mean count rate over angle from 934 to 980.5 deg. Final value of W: 47.2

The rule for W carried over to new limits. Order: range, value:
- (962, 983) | 46.8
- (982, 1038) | 56.8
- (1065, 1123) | 73.1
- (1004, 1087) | 64.4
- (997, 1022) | 57.3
